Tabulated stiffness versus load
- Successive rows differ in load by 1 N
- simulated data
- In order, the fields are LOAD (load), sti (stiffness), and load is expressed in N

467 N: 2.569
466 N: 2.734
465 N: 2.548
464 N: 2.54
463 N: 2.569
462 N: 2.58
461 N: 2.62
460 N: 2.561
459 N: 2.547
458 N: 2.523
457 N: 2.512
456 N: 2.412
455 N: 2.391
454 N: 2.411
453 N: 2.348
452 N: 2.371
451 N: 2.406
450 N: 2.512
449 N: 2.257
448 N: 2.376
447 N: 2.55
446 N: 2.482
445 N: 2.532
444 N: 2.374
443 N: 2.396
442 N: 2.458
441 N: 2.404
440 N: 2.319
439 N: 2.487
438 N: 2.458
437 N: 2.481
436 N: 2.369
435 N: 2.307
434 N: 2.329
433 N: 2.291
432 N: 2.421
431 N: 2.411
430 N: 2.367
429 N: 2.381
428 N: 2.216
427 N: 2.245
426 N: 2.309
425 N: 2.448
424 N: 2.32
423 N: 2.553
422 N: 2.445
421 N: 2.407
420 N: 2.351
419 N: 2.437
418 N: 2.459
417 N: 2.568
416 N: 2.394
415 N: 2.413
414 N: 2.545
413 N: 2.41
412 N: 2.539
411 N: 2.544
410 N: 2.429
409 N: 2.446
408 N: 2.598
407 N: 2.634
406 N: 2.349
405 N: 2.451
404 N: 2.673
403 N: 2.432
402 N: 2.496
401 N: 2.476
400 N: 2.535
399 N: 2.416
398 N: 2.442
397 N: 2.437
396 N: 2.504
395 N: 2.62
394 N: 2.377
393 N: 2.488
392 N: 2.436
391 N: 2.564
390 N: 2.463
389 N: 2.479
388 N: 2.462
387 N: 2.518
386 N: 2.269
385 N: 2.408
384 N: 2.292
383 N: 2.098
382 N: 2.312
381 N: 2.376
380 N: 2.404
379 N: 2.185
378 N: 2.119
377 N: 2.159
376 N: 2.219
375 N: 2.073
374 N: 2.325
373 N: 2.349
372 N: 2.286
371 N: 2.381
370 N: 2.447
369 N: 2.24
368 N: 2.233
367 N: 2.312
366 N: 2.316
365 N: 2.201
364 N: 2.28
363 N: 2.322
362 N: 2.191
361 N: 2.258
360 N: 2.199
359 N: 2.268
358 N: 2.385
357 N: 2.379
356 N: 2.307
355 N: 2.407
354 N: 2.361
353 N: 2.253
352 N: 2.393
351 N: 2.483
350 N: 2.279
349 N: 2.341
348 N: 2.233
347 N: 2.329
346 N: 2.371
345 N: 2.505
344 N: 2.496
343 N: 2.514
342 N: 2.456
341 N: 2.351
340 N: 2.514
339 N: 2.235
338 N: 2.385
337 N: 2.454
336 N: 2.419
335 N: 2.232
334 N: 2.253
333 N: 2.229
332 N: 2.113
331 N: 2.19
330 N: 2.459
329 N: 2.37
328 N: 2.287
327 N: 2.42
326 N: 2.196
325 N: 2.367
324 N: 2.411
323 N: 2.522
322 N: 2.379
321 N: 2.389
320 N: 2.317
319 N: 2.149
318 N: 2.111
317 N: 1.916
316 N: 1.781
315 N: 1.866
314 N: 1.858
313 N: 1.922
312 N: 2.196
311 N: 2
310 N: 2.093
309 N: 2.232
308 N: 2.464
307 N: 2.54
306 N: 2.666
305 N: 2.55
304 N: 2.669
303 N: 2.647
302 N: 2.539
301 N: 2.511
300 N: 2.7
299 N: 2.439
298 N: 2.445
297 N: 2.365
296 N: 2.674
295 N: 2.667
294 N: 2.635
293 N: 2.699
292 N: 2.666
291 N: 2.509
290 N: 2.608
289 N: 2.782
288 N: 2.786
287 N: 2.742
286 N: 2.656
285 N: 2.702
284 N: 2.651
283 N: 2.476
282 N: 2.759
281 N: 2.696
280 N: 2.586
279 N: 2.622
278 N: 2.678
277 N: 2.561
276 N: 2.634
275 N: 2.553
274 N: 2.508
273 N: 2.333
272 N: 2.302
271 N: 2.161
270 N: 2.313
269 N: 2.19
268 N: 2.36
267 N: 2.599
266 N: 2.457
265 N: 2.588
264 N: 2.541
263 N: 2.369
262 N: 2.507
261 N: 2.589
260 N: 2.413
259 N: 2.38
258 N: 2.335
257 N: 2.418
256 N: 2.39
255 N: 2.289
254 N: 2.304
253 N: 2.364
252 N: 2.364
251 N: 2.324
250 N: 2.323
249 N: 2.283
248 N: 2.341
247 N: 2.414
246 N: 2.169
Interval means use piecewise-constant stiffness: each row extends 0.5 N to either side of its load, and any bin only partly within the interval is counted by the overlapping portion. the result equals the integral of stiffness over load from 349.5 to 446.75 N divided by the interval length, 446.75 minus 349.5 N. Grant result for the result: 2.39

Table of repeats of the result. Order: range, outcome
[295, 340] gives 2.32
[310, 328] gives 2.17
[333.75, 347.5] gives 2.4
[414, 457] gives 2.4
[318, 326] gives 2.34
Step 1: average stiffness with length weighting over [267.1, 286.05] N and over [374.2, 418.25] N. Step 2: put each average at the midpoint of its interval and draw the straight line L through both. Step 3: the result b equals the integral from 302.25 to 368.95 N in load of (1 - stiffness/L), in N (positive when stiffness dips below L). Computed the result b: 4.30 N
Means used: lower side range 2.51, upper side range 2.42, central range 2.31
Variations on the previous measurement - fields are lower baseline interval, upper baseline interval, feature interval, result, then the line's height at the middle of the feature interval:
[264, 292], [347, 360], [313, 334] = 1.81 N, 2.42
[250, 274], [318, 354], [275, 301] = -2.76 N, 2.37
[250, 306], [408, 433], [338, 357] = 0.70 N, 2.47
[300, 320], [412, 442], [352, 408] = -0.43 N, 2.34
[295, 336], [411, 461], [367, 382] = 0.60 N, 2.37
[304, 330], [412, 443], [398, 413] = -0.78 N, 2.37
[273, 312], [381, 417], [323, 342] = 1.41 N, 2.52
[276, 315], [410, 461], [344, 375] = 1.94 N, 2.48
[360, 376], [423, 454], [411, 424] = -0.56 N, 2.36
